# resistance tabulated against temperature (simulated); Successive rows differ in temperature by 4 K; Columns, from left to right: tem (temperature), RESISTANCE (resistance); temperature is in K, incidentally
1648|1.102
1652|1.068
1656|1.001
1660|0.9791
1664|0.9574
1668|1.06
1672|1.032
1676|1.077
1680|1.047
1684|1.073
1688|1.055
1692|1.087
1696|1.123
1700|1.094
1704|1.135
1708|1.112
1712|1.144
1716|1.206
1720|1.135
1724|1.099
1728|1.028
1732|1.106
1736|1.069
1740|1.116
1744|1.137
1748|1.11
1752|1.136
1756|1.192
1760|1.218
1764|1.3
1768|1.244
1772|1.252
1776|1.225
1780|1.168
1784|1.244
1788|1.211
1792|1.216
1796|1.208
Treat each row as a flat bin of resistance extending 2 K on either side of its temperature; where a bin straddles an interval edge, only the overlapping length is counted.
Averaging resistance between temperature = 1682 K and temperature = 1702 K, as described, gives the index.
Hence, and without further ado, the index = 1.09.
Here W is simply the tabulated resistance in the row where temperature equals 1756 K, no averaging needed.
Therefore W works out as 1.192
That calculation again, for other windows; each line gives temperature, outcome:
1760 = 1.218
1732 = 1.106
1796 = 1.208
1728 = 1.028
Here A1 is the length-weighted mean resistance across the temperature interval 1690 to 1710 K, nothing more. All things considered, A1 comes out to 1.11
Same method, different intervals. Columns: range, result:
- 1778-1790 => 1.21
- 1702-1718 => 1.15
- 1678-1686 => 1.06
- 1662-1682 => 1.03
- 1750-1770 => 1.22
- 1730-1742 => 1.1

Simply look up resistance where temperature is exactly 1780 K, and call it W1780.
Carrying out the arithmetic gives 1.168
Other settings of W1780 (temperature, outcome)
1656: 1.001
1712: 1.144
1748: 1.11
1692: 1.087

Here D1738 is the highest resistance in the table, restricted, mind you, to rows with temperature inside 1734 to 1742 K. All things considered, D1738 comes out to 1.116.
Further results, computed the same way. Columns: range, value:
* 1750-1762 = 1.218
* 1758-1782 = 1.3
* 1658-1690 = 1.077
